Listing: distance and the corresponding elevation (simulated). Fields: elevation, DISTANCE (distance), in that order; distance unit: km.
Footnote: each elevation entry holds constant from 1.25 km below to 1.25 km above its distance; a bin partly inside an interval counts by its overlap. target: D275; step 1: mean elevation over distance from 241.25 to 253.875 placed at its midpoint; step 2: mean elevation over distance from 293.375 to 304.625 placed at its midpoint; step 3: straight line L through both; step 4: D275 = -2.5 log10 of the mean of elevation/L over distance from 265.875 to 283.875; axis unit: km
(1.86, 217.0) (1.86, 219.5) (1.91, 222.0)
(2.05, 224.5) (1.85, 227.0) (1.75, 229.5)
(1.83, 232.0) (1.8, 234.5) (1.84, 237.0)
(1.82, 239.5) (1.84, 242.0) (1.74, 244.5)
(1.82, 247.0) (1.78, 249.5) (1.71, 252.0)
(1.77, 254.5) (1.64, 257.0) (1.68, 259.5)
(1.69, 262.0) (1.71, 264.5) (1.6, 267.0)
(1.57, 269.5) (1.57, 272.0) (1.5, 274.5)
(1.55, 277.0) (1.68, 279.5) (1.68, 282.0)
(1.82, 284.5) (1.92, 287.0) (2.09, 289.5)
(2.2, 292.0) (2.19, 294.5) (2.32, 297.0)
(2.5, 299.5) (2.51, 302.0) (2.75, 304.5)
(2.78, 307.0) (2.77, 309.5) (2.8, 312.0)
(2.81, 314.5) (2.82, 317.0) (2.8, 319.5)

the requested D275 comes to 0.31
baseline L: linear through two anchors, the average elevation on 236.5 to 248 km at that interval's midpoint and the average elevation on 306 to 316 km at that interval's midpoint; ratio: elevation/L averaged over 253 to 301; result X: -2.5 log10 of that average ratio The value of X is 0.25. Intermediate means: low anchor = 1.81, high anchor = 2.79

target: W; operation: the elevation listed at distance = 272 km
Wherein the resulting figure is 1.57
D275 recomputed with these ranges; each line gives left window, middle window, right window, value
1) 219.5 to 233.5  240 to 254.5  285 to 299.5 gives 0.11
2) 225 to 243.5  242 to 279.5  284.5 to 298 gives 0.17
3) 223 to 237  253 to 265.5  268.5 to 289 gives 0.03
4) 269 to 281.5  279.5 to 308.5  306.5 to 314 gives 0.00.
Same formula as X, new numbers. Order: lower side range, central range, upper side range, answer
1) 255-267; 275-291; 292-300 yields 0.16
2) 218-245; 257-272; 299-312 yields 0.33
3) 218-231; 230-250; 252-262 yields -0.01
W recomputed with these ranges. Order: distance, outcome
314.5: 2.81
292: 2.2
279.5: 1.68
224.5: 2.05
